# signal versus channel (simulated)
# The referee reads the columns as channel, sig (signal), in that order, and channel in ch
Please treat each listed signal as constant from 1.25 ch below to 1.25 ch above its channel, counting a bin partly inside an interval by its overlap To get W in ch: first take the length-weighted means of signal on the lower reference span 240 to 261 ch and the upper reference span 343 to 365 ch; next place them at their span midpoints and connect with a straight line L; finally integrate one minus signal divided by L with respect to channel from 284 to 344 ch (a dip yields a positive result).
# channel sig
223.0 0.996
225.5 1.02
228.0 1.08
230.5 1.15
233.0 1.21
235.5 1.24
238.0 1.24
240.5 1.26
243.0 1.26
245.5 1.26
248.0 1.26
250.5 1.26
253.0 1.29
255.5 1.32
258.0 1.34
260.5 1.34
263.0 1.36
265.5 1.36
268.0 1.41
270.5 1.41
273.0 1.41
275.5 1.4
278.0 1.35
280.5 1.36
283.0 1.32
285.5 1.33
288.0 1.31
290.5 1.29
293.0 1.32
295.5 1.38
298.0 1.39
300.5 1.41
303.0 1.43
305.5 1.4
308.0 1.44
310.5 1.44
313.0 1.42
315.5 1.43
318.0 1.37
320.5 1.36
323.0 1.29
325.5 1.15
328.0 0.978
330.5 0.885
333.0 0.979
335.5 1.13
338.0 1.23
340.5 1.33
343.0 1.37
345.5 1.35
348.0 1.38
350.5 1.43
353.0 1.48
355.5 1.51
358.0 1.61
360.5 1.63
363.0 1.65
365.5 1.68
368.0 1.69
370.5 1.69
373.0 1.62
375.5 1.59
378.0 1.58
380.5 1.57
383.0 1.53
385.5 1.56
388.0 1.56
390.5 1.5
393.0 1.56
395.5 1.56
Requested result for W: 5.2 ch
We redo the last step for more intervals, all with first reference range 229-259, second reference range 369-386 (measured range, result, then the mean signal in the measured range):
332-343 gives 2.2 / 1.19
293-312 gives 0.0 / 1.41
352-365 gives -0.3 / 1.58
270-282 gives -0.4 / 1.38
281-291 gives 0.3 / 1.32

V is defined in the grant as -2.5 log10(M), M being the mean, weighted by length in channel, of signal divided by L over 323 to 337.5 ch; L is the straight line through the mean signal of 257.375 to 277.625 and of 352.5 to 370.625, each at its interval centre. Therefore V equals 0.41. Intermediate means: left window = 1.38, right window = 1.62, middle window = 1.06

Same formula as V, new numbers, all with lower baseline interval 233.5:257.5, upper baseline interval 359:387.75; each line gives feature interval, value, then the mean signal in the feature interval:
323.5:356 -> 0.225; 1.24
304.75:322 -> 0.033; 1.41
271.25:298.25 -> 0.018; 1.35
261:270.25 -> -0.045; 1.38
